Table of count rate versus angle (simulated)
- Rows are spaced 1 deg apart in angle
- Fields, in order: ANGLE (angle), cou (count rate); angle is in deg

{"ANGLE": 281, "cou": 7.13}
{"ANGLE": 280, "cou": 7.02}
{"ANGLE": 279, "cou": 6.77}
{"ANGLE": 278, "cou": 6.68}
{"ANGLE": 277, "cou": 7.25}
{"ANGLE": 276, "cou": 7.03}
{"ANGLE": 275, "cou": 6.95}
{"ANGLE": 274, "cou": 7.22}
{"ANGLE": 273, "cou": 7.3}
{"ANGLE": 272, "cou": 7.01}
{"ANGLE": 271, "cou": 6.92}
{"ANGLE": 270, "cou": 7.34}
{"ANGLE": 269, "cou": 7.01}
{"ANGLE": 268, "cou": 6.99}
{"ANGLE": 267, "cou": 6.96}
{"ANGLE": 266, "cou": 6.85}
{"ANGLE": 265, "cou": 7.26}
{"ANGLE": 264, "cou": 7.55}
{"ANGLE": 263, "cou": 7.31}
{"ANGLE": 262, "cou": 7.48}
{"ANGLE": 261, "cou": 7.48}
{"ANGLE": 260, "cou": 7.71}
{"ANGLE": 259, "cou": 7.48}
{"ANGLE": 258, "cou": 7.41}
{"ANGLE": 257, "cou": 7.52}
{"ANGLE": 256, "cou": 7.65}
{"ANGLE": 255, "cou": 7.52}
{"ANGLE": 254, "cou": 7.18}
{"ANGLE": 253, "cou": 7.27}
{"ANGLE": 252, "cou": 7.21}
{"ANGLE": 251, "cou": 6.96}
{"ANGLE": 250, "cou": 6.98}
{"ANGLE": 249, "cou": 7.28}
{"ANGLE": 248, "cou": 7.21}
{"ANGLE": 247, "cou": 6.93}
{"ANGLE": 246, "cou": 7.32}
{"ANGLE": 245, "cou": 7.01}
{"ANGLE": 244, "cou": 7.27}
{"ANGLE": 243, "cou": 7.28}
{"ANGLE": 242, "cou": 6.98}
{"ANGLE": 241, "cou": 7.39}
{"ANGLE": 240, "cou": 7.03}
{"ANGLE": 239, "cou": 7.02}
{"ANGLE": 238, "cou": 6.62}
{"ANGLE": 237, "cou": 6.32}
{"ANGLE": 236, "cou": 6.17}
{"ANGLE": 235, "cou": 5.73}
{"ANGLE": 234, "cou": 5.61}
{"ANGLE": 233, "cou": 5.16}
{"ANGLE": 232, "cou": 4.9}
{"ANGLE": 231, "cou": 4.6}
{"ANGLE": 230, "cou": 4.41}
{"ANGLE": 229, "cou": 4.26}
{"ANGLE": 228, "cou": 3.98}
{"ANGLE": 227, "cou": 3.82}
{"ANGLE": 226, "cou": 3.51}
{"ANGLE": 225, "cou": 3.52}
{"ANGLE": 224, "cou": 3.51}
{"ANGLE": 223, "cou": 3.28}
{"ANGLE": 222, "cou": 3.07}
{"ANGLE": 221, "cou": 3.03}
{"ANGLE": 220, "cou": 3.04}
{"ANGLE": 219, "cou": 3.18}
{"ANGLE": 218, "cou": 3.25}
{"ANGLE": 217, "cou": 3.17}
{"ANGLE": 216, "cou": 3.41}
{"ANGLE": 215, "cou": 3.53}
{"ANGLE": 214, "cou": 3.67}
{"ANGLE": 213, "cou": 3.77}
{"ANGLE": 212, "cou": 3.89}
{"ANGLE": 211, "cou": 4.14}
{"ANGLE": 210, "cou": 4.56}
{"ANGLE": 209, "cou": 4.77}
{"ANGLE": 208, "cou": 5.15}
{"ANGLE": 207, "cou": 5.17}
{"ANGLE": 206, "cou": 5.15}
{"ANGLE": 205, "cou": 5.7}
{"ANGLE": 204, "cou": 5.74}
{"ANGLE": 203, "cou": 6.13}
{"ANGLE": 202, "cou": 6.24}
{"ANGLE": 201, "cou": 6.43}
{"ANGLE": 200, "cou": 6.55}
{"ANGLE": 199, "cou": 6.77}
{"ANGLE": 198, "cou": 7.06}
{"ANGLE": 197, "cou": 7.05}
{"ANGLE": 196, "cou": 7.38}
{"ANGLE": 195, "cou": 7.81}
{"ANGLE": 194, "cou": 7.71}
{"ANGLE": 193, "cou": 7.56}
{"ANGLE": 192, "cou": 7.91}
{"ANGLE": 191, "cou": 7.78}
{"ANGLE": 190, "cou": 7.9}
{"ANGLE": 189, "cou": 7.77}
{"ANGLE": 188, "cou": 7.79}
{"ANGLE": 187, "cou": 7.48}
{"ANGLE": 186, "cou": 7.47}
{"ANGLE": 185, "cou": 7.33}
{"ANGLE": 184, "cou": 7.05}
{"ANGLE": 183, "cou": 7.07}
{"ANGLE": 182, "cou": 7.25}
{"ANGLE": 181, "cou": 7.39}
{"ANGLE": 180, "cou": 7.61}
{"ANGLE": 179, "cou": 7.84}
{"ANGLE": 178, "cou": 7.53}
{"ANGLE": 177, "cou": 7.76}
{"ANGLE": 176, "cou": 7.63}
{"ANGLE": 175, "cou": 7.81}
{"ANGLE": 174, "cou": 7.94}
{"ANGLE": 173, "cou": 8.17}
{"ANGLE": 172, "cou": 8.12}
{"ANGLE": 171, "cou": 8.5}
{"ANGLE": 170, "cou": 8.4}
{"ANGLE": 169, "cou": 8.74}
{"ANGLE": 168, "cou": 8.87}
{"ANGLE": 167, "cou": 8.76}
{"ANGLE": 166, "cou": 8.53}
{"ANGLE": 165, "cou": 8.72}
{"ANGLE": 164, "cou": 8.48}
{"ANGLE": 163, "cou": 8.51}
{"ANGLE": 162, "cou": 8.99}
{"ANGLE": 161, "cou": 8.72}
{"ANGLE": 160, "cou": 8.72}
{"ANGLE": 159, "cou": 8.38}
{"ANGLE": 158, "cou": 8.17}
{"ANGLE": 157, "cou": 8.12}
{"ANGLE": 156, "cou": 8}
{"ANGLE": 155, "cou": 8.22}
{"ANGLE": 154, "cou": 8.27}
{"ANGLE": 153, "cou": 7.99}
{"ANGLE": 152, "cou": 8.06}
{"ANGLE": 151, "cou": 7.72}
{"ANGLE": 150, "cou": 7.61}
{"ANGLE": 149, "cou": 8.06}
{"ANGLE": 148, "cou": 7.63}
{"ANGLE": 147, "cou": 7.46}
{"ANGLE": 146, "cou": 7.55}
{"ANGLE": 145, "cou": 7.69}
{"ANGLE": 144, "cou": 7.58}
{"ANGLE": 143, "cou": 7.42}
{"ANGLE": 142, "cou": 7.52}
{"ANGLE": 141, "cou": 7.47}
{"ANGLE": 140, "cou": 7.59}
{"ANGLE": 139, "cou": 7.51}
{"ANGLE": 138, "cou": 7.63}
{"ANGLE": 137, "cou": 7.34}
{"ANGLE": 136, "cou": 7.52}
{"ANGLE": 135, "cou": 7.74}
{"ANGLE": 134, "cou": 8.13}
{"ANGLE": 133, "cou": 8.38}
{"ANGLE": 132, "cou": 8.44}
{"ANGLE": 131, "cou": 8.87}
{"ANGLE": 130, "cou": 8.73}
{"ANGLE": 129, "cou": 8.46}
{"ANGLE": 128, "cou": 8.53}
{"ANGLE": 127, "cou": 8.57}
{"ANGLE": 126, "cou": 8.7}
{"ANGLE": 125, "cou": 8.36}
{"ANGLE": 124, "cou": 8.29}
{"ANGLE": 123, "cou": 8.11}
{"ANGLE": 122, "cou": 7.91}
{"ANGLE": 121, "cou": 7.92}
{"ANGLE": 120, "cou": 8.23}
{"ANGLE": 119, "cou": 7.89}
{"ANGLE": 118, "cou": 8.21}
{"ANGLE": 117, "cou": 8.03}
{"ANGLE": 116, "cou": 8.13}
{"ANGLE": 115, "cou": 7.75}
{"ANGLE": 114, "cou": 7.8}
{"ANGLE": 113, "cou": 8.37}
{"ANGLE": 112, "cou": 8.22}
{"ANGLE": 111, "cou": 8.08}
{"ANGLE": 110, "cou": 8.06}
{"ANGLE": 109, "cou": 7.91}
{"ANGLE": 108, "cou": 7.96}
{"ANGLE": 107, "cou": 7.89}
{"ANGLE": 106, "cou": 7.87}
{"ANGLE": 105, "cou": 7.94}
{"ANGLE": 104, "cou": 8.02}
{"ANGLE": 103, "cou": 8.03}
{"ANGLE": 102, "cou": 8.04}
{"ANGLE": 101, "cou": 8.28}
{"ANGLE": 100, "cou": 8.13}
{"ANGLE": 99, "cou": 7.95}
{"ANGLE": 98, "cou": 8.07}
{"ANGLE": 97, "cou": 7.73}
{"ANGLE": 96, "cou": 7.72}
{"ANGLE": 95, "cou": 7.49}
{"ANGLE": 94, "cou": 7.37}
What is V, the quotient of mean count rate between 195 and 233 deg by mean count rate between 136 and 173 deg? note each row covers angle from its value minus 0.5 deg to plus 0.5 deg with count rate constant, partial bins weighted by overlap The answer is 0.6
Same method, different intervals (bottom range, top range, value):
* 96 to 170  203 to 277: 0.72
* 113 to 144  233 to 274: 0.88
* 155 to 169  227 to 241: 0.65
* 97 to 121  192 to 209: 0.81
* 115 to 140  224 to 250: 0.72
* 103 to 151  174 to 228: 0.73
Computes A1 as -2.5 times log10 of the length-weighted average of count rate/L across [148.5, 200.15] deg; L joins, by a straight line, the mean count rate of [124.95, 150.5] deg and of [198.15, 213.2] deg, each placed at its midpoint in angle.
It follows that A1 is -0.204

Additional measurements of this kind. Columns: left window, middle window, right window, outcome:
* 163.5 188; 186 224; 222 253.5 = 0.27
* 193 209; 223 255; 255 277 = 0.16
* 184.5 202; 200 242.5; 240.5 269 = 0.46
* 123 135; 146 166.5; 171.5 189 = -0.03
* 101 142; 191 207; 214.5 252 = -0.10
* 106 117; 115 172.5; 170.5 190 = -0.04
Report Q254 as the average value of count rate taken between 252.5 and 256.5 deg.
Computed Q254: 7.41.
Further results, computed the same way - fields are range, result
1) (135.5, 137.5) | 7.43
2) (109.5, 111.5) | 8.07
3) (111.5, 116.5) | 8.05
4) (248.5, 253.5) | 7.14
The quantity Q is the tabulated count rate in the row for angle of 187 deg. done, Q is 7.48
